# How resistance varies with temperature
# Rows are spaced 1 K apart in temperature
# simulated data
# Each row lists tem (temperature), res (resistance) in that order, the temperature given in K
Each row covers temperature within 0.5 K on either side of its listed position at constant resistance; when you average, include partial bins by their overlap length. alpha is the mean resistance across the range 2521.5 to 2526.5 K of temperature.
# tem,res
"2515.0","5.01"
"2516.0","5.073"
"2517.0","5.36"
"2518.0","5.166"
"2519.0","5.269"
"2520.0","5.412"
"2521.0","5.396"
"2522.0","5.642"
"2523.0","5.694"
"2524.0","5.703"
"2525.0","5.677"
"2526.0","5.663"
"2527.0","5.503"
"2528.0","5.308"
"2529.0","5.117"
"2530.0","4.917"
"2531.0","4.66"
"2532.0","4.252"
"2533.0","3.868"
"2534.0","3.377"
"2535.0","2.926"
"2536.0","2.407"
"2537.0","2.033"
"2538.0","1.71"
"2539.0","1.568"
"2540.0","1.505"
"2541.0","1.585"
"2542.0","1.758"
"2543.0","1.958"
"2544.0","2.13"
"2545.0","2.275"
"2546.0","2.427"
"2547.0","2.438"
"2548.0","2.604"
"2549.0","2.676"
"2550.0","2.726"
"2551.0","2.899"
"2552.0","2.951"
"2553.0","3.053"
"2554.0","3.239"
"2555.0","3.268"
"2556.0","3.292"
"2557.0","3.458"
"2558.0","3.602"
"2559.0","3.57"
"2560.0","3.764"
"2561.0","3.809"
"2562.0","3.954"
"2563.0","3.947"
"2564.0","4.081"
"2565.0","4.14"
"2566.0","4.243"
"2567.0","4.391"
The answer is 5.68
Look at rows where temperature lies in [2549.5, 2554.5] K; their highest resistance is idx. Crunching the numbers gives 3.239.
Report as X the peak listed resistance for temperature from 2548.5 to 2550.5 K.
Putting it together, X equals 2.726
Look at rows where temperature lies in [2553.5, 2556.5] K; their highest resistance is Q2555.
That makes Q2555 3.292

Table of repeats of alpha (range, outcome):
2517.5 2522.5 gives 5.38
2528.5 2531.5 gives 4.9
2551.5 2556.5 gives 3.16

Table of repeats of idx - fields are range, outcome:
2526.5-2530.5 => 5.503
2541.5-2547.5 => 2.438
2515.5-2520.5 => 5.412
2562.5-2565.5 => 4.14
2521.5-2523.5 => 5.694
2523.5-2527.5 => 5.703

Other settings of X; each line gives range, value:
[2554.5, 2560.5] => 3.764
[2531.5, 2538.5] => 4.252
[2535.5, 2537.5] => 2.407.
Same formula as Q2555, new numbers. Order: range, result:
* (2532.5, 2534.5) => 3.868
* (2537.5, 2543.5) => 1.958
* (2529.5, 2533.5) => 4.917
